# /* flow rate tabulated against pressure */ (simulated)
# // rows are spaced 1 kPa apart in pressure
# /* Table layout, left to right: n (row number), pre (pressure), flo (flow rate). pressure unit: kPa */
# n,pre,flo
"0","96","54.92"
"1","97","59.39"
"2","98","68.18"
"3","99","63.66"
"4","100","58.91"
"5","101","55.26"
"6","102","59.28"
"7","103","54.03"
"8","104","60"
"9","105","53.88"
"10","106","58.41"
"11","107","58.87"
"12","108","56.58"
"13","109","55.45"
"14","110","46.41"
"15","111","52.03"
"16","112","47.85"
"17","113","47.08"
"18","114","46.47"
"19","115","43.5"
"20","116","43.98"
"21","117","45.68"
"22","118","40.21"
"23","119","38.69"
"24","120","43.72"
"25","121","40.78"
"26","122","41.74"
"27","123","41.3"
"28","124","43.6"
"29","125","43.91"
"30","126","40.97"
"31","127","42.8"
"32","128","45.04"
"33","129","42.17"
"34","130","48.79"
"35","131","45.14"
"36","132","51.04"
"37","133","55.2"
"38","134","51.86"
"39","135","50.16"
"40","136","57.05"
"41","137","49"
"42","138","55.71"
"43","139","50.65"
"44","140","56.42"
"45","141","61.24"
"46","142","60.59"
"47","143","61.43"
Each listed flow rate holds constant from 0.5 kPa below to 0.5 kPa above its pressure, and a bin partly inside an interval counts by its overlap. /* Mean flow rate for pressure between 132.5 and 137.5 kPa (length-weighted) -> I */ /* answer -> 52.7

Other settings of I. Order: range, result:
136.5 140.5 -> 52.9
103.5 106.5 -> 57.4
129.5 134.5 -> 50.4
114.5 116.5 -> 43.7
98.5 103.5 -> 58.2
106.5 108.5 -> 57.7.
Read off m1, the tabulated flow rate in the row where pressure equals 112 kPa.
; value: 47.85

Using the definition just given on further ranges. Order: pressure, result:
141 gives 61.24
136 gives 57.05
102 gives 59.28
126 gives 40.97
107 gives 58.87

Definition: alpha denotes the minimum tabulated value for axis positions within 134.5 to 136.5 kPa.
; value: 50.16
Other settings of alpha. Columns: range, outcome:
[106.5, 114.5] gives 46.41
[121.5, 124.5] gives 41.3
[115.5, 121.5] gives 38.69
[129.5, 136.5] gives 45.14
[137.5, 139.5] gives 50.65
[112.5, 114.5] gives 46.47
